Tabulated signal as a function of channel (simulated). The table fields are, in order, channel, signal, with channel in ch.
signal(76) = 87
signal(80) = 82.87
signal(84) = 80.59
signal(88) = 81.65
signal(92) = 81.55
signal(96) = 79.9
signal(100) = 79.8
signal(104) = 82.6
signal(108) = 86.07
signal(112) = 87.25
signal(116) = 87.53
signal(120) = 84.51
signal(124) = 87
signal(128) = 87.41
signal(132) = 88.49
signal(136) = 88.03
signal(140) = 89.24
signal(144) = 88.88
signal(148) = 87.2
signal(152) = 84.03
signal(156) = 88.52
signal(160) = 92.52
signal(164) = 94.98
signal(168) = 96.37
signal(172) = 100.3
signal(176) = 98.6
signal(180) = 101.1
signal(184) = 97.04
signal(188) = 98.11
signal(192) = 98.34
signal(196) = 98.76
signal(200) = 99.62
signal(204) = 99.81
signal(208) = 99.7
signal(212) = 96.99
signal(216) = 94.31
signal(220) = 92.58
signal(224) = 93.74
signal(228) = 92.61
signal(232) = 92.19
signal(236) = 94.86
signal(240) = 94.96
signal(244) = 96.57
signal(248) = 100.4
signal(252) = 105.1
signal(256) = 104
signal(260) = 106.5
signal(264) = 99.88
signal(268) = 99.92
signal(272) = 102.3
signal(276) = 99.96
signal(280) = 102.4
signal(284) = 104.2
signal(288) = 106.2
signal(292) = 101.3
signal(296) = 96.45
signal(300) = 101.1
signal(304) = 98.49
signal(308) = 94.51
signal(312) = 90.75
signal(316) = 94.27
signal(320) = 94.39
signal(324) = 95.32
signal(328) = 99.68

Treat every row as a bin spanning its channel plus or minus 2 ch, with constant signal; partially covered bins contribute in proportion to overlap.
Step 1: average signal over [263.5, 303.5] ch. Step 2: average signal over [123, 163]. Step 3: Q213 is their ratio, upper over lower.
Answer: 1.1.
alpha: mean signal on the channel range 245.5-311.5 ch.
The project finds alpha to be 101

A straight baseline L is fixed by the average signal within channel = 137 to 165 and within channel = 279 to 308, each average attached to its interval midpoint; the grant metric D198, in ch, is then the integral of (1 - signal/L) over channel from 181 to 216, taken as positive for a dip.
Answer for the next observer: -2.0 ch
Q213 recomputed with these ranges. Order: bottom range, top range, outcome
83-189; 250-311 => 1.14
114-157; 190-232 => 1.10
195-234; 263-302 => 1.06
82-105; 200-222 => 1.20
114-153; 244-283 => 1.17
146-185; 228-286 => 1.06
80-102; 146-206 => 1.18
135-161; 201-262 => 1.11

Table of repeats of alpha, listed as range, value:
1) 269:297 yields 102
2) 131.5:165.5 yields 89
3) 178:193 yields 98.7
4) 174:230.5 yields 97.2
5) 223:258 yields 97.3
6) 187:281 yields 98.4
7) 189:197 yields 98.5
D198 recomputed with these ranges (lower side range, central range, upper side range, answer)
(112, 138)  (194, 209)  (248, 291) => -0.6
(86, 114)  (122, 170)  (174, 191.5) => 1.1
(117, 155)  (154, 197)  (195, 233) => -2.3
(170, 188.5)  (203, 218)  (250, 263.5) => 0.6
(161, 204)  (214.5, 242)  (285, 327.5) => 1.2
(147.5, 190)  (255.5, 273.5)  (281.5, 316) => -0.9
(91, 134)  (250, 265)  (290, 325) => -1.7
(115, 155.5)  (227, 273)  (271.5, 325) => -1.9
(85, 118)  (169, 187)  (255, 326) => -1.9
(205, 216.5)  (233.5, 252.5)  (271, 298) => 0.3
